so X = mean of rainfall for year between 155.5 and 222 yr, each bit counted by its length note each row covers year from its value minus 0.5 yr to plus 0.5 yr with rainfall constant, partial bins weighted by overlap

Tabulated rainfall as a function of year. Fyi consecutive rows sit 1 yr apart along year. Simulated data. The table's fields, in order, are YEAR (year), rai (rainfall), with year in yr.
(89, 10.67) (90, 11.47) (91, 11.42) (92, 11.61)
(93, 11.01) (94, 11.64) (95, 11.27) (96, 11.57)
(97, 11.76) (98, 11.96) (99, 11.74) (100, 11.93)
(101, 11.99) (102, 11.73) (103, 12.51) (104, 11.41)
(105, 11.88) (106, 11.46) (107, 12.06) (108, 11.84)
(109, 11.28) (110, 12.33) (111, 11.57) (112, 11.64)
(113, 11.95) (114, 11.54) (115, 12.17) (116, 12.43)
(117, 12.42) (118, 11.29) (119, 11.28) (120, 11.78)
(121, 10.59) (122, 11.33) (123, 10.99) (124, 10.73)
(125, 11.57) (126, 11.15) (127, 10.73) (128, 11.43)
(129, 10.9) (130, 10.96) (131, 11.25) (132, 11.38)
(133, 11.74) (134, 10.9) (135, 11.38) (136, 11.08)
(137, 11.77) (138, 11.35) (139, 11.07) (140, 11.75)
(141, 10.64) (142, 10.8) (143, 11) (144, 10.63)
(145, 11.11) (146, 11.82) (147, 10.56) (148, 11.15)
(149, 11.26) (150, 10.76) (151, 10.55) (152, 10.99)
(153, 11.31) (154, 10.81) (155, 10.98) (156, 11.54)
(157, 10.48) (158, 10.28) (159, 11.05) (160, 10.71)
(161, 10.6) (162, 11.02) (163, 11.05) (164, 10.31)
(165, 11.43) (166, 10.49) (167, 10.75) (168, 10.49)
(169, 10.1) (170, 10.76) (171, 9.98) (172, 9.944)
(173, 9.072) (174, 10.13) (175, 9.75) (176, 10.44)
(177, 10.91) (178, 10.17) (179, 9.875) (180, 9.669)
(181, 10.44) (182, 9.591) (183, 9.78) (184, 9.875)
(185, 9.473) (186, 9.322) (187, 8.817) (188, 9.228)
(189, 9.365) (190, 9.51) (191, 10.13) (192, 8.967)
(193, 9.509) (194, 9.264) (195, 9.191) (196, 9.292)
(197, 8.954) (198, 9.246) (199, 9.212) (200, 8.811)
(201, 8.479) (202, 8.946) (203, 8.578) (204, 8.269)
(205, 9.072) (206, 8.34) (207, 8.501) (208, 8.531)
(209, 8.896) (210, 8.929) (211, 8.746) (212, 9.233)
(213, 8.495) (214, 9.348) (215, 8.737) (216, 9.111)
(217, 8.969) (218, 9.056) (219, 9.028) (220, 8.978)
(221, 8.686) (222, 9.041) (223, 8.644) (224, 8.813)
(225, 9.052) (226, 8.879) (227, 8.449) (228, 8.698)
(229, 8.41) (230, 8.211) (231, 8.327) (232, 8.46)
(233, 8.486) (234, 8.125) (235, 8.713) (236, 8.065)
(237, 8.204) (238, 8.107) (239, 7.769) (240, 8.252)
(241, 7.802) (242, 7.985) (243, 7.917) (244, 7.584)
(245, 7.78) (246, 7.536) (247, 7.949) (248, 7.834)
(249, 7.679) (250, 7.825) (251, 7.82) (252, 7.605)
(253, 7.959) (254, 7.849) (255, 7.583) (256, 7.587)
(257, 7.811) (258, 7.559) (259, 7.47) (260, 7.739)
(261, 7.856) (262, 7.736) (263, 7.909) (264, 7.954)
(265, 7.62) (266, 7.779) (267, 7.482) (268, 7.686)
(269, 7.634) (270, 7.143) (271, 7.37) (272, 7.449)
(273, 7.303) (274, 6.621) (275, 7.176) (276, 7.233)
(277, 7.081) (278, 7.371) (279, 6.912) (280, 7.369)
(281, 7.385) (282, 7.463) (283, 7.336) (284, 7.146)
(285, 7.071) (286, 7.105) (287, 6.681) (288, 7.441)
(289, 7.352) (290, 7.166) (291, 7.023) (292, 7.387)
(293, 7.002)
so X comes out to 9.6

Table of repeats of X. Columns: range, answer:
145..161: 10.9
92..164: 11.3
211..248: 8.46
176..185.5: 10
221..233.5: 8.63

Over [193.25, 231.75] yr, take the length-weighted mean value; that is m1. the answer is 8.83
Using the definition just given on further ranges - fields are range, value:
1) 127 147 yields 11.2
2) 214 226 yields 8.94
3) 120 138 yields 11.2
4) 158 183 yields 10.4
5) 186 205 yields 9.1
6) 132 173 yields 10.9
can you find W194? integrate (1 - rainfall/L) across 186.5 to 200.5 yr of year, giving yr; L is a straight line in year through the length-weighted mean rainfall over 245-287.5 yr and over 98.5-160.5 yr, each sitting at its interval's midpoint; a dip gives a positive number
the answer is 0.4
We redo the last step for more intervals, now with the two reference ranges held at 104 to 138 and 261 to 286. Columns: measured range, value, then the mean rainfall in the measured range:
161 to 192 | -0.19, 10.1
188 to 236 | 0.91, 8.86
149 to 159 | -0.28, 10.9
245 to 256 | 0.34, 7.76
